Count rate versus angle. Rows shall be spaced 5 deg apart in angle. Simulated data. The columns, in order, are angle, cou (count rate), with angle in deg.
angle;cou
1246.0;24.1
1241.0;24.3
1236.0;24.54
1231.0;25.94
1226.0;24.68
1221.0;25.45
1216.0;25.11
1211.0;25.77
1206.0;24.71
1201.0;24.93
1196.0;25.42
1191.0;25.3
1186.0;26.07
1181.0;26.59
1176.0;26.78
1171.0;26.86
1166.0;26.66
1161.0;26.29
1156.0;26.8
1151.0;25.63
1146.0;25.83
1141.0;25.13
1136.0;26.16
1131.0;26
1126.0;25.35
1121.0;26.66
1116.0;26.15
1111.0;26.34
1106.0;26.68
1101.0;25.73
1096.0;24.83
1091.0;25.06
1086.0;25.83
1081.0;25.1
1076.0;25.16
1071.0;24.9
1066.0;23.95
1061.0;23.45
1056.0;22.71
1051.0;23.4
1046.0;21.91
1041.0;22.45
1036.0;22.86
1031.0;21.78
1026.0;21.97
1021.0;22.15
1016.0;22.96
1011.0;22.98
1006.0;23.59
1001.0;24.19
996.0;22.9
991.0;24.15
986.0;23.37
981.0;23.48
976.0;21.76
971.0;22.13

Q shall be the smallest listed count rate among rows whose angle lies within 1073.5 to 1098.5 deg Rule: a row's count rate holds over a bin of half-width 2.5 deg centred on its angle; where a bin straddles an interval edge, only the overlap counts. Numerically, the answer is 24.83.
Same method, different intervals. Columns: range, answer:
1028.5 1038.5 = 21.78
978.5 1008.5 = 22.9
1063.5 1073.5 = 23.95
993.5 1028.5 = 21.97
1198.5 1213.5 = 24.71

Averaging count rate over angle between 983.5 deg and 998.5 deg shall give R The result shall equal 23.5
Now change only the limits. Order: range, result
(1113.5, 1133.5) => 26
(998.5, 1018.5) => 23.4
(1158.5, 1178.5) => 26.6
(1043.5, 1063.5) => 22.9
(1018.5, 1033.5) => 22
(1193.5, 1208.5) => 25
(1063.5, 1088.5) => 25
